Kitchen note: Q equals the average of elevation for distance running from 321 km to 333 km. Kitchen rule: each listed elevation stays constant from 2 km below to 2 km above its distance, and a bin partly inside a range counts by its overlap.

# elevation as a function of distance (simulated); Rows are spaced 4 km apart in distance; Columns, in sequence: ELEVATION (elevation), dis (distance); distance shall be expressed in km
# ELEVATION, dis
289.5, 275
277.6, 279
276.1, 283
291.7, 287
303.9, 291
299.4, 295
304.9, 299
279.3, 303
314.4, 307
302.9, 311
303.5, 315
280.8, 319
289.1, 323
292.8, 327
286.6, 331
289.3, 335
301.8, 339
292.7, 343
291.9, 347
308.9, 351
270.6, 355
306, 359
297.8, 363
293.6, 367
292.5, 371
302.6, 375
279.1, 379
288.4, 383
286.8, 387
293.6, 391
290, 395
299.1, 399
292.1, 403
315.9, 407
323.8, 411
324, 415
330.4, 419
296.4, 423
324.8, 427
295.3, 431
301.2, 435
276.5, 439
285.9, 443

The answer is 290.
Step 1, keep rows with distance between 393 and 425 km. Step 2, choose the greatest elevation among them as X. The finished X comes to 330.4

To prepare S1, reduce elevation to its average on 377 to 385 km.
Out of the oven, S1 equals 284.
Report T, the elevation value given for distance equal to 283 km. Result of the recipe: 276.1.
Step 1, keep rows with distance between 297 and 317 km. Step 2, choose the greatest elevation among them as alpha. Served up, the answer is 314.4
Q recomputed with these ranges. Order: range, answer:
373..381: 291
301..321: 296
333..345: 295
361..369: 296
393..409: 299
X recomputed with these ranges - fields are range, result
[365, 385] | 302.6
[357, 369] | 306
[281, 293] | 303.9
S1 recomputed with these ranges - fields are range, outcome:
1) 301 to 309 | 297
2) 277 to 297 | 290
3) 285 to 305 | 296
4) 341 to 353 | 298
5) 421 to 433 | 306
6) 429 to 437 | 298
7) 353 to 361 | 288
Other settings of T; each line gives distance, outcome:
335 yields 289.3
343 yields 292.7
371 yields 292.5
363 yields 297.8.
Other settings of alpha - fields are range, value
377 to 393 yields 293.6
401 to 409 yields 315.9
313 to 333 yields 303.5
